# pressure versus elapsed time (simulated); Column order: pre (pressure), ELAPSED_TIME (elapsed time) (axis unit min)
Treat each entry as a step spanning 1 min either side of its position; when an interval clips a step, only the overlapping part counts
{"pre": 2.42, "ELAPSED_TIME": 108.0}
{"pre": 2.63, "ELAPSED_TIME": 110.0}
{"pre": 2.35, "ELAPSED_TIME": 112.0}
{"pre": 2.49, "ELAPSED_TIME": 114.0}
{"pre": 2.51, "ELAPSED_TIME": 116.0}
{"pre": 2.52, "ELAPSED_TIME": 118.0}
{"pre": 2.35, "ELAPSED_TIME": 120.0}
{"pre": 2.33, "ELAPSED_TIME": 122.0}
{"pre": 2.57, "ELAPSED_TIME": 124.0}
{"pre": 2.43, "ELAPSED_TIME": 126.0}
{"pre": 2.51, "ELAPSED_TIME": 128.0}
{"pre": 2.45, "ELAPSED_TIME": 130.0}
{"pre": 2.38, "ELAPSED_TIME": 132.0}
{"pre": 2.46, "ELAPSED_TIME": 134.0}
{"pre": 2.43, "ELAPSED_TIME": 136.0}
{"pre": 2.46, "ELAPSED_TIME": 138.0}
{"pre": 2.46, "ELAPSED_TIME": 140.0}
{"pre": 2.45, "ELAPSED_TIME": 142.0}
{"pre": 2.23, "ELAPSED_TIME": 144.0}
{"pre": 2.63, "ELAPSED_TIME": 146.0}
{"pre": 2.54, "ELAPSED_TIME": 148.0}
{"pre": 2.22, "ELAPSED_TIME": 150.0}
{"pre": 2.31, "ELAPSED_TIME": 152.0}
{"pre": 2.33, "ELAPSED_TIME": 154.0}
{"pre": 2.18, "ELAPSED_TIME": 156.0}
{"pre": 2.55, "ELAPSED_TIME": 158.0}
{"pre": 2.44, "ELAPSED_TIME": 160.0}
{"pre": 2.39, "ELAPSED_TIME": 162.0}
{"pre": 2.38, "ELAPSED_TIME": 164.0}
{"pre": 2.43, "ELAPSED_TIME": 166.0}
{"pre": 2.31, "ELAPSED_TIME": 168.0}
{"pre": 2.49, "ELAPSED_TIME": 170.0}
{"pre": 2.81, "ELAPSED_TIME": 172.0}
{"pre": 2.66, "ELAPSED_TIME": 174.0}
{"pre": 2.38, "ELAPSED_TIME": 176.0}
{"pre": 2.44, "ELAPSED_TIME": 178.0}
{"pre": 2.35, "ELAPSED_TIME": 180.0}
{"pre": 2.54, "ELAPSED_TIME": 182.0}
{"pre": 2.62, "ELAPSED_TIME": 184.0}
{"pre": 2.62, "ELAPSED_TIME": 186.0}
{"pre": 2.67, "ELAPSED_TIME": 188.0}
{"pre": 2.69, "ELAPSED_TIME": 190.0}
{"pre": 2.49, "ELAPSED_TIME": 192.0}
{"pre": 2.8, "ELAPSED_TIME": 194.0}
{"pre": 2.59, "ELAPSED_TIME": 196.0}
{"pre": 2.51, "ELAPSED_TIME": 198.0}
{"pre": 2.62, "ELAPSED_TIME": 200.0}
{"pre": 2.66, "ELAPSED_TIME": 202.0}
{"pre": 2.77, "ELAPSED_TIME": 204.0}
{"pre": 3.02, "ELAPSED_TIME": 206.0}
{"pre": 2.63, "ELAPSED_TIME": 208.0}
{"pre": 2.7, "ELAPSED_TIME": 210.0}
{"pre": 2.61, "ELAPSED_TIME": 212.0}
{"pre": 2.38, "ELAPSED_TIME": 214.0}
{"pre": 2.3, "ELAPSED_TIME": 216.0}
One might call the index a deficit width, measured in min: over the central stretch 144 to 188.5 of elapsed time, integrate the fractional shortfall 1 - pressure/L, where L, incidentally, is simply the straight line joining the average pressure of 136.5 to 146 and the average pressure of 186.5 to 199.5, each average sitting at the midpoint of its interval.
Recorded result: 1.10 min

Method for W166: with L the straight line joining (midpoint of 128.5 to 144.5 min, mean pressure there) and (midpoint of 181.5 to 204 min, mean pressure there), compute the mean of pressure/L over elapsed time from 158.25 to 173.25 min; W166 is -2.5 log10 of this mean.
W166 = 0.03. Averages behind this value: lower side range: 2.42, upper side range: 2.63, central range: 2.47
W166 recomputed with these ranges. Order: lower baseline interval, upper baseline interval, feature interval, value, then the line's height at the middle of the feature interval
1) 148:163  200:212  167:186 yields 0.00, 2.51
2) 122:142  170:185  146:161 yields 0.05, 2.49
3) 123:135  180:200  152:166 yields 0.07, 2.53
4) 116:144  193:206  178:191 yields 0.03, 2.63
